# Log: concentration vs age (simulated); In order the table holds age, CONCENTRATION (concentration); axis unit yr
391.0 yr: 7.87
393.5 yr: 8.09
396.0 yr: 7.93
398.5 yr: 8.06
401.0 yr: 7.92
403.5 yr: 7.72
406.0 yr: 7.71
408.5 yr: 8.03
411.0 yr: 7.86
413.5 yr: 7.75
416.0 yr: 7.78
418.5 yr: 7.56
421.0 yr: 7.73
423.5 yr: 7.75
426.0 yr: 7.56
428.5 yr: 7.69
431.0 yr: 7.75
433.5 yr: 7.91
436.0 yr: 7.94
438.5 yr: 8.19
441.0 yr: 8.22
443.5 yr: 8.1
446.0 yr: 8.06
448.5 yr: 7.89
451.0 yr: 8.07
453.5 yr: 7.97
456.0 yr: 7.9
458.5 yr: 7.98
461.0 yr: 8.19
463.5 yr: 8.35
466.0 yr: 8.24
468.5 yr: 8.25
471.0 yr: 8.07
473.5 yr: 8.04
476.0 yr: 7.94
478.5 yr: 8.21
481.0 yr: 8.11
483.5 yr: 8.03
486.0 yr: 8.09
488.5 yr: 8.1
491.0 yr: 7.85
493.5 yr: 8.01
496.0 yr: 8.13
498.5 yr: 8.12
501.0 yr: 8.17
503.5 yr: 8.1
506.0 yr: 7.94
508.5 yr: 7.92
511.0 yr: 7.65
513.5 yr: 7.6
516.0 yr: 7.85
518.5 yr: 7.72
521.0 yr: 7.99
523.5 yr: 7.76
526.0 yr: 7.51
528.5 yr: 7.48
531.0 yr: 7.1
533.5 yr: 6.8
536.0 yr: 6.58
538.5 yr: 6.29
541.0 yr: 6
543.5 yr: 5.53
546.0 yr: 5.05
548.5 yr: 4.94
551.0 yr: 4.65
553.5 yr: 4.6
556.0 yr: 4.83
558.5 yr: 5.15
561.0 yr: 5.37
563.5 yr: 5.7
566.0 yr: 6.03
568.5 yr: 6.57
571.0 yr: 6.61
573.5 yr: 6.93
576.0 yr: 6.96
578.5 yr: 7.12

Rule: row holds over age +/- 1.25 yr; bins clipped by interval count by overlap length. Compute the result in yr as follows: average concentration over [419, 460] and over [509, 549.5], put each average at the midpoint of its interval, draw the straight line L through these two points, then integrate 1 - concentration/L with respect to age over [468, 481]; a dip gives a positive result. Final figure -1.0 yr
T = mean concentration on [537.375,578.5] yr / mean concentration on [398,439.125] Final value 0.7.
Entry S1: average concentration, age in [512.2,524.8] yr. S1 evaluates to 7.78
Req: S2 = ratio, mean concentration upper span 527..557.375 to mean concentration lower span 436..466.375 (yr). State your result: 0.72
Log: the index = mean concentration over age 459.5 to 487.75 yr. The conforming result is 8.14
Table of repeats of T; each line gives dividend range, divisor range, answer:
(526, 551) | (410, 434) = 0.80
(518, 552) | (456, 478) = 0.80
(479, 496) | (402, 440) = 1.03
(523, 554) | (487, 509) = 0.77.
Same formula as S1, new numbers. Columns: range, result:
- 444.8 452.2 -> 8.01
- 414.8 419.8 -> 7.67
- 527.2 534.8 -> 7.13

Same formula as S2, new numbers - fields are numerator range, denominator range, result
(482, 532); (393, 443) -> 1.00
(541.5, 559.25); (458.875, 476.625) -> 0.61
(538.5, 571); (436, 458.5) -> 0.68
